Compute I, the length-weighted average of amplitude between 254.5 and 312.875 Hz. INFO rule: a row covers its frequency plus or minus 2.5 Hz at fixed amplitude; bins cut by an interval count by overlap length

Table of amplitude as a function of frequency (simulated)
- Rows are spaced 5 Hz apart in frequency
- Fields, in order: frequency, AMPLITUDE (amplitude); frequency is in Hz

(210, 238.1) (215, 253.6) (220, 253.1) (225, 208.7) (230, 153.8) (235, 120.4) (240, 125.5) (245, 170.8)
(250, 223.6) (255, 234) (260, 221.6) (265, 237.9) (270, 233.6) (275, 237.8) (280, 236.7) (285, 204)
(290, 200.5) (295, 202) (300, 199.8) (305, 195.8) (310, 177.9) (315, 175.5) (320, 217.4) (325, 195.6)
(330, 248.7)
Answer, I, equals 214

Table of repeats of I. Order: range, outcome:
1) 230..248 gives 143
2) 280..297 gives 207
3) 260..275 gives 234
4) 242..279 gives 222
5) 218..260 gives 188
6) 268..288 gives 227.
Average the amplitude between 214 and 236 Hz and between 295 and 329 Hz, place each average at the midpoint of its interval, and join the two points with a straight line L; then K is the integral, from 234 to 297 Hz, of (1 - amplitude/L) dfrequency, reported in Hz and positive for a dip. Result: -2.4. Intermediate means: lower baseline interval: 199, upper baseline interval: 197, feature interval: 206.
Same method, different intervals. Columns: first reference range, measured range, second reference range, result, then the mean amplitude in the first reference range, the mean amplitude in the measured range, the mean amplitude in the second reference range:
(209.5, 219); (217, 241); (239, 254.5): 5.0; 249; 177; 186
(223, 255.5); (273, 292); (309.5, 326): -3.7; 173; 220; 193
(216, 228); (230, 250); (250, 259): 6.8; 231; 151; 229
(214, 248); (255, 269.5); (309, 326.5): -3.6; 181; 231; 193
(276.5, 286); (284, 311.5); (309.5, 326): 1.8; 225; 197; 193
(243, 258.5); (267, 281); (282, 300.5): -2.0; 211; 236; 203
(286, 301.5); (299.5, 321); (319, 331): 1.9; 201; 191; 217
